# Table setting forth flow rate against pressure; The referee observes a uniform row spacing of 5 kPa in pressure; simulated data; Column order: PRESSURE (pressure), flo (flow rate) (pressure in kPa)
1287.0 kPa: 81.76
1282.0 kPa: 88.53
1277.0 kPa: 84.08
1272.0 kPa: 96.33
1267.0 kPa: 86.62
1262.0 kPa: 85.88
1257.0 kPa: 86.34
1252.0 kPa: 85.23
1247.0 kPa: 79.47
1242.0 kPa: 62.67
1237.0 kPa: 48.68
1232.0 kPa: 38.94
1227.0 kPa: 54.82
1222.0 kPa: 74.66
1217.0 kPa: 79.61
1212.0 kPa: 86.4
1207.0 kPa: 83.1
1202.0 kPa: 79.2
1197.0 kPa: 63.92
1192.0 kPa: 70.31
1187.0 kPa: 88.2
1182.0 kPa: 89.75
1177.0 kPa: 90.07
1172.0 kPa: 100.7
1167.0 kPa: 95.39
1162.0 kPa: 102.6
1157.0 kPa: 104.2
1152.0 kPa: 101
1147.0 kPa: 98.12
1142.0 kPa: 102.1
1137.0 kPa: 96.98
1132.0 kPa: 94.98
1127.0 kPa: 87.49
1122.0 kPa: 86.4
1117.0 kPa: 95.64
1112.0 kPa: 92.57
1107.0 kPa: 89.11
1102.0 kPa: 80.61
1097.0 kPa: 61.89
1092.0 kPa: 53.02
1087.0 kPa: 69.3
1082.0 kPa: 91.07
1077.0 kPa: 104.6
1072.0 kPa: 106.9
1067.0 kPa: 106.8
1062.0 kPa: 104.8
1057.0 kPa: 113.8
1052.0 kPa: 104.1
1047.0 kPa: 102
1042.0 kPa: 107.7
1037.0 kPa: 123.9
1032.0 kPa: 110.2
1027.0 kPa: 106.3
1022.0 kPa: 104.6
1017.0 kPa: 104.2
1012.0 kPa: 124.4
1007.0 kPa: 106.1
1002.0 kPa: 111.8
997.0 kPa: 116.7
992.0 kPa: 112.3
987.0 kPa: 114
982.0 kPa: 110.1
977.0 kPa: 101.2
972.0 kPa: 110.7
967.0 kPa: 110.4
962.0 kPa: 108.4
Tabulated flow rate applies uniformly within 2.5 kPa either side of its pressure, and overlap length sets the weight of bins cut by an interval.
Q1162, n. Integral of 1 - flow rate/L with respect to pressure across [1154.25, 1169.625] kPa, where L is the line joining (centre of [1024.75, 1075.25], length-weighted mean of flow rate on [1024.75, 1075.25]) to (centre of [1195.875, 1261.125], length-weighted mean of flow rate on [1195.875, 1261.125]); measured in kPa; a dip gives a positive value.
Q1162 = -2.77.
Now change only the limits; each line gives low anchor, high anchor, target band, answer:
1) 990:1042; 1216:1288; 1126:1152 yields -1.2 kPa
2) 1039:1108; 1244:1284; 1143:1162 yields -2.4 kPa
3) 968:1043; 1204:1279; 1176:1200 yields 1.1 kPa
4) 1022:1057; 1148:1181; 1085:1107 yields 7.5 kPa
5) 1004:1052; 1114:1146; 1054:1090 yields 1.4 kPa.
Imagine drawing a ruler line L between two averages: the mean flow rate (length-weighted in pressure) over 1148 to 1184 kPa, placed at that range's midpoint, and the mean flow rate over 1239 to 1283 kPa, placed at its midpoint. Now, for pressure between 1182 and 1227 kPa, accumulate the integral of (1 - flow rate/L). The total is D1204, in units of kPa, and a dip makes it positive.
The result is 7.1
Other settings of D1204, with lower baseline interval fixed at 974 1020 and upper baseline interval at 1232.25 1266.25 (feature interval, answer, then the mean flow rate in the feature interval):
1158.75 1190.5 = -3.62 kPa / 93.9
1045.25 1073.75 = -1.36 kPa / 107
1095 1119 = 2.58 kPa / 84.2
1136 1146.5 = -1.22 kPa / 99.6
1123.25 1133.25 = 0.12 kPa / 90.2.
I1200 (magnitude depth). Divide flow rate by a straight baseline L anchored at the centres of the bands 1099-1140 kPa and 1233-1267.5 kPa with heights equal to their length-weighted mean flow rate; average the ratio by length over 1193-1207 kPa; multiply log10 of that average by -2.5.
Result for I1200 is 0.10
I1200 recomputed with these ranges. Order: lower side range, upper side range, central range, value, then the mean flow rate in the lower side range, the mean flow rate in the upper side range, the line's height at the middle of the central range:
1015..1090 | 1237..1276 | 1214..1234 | 0.32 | 104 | 81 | 84.6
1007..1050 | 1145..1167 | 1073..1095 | 0.29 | 110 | 101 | 106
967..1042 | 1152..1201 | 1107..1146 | 0.03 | 111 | 89.7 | 95.9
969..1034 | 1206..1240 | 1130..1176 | -0.24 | 110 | 65.8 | 79.8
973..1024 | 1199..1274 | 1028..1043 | -0.09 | 111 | 75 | 105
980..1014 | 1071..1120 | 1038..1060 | -0.11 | 114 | 83.8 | 97.8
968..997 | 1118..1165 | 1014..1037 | -0.02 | 110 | 97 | 107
